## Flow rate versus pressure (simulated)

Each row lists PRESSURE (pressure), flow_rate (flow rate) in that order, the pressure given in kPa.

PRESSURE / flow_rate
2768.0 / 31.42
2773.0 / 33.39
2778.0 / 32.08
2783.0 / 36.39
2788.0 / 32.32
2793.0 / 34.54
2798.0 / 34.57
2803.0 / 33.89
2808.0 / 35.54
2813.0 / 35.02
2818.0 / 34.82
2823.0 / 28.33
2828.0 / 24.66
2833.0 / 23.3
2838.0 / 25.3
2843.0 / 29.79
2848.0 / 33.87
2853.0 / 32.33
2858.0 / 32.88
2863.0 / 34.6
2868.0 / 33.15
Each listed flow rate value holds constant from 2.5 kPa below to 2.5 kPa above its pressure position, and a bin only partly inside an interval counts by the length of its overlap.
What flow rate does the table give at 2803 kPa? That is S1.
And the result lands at 33.89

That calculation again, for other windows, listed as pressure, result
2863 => 34.6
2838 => 25.3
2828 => 24.66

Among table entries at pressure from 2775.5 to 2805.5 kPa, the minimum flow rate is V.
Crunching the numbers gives 32.08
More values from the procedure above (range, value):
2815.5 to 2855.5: 23.3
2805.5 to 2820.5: 34.82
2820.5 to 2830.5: 24.66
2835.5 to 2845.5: 25.3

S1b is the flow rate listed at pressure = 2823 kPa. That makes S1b 28.33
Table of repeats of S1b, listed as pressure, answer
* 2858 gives 32.88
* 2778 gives 32.08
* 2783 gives 36.39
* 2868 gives 33.15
